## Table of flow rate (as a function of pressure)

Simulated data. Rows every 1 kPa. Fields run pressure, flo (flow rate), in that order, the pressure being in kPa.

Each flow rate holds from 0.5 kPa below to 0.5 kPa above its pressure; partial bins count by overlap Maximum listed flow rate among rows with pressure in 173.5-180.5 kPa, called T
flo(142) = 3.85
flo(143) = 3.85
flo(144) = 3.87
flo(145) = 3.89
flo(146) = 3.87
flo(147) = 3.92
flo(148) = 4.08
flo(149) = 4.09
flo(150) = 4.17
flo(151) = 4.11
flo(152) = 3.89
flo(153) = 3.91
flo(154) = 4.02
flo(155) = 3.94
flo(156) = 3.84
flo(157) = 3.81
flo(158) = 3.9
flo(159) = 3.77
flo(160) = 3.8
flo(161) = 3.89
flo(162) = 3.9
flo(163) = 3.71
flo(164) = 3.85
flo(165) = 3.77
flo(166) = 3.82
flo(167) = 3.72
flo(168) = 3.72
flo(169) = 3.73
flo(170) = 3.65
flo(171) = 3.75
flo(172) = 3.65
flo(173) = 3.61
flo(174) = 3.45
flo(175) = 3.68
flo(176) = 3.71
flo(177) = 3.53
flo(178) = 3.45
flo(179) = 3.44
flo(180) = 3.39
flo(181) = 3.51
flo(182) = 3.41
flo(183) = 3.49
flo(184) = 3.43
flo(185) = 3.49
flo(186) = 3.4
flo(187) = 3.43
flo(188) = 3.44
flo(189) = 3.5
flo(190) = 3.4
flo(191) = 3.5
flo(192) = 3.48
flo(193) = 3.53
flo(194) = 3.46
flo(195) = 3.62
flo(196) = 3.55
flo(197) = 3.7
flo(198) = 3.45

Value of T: 3.71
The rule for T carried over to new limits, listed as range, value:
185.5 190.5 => 3.5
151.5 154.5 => 4.02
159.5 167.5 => 3.9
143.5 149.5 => 4.09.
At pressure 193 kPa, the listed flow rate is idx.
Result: 3.53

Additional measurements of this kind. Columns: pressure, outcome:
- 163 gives 3.71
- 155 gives 3.94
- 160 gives 3.8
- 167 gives 3.72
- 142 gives 3.85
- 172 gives 3.65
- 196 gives 3.55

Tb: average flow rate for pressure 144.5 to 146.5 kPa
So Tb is 3.88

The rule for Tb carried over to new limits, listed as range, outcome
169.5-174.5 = 3.62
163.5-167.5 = 3.79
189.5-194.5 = 3.47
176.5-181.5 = 3.46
